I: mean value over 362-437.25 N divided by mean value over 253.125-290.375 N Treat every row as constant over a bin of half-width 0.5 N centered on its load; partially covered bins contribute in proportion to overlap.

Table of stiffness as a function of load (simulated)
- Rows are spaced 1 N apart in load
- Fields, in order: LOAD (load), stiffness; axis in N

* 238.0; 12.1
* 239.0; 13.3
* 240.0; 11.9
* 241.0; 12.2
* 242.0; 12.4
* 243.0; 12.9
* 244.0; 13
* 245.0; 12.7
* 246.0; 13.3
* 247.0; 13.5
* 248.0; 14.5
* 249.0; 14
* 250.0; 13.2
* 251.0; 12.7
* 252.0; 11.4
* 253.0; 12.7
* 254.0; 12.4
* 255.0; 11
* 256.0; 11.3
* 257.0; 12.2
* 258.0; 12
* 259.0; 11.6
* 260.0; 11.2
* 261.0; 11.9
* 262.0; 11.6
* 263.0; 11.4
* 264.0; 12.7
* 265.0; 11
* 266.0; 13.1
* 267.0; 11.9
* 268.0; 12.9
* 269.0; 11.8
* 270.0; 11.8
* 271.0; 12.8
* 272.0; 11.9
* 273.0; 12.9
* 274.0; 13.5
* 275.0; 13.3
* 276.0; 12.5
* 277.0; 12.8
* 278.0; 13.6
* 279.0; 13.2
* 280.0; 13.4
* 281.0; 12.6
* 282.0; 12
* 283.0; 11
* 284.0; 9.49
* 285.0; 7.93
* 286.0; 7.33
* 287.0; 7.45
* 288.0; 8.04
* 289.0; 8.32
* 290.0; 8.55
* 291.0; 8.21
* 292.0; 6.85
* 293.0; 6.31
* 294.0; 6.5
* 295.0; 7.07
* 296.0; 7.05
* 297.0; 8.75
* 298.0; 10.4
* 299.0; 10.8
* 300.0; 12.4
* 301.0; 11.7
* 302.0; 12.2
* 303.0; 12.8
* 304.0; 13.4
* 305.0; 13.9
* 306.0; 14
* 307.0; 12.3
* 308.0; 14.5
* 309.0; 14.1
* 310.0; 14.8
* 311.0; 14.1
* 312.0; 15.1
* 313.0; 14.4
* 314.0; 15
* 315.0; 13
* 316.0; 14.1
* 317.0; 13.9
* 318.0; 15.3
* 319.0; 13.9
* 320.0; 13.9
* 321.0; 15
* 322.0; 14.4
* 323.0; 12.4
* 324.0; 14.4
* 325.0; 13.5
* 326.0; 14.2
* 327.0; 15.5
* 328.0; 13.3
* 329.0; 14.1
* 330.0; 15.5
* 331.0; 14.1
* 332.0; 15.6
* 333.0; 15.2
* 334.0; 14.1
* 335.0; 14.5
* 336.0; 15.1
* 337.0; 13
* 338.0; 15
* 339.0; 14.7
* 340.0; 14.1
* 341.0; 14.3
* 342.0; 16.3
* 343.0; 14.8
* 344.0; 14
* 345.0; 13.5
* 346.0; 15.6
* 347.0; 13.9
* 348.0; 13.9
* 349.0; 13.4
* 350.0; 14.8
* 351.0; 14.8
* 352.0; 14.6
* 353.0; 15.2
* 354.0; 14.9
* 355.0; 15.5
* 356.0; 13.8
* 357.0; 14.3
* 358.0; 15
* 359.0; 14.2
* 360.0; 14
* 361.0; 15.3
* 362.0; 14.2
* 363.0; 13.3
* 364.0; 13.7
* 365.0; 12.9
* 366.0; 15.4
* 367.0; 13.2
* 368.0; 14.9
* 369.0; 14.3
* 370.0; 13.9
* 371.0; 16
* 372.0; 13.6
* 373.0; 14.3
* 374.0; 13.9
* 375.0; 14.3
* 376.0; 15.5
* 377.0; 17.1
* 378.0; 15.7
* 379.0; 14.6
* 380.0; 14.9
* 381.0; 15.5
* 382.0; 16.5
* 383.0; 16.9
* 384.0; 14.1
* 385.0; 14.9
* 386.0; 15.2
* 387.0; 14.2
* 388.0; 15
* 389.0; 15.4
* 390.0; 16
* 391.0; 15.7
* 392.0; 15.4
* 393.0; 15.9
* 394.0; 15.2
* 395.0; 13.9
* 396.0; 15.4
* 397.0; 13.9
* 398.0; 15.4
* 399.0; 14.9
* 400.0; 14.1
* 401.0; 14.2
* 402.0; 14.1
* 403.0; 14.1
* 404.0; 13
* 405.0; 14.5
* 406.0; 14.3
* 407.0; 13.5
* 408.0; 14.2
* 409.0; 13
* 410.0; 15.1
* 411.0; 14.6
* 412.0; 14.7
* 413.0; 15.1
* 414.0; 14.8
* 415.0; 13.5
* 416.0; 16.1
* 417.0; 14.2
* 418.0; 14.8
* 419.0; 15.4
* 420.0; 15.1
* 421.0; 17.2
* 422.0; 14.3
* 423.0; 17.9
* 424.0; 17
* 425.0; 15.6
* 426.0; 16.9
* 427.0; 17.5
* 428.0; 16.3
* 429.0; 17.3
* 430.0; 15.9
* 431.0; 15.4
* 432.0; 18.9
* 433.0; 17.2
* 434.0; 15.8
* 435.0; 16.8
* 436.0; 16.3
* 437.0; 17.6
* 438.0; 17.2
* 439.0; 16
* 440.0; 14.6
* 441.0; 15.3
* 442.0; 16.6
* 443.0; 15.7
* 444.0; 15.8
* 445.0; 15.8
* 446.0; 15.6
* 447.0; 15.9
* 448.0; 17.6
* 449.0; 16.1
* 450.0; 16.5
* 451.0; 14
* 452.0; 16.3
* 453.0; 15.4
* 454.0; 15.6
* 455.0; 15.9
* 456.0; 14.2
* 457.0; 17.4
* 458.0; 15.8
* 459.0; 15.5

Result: 1.32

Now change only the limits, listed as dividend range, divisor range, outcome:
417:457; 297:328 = 1.19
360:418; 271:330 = 1.22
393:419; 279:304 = 1.50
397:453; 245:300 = 1.39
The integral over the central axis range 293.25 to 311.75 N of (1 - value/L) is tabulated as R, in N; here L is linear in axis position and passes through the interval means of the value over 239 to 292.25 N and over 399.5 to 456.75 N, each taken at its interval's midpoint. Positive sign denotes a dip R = 1.4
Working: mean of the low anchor 11.7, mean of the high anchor 15.6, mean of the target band 11.7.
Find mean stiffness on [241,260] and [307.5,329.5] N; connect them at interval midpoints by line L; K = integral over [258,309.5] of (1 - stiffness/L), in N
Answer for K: 8.4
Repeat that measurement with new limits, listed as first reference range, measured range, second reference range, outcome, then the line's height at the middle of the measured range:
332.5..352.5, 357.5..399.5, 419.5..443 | 1.19 N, 15.3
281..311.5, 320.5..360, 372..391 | -4.91 N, 12.9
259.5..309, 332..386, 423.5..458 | -4.39 N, 13.6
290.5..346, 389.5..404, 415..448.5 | 0.41 N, 15.2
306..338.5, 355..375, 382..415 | 0.38 N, 14.5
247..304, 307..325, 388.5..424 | -2.72 N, 12.3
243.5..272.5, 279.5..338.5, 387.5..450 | 4.77 N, 13.3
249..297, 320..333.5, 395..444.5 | -1.88 N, 12.6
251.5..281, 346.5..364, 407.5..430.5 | -0.30 N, 14.2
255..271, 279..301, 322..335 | 6.24 N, 12.9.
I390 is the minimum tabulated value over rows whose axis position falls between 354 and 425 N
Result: 12.9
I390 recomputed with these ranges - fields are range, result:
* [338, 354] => 13.4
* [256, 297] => 6.31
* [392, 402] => 13.9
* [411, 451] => 13.5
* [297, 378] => 8.75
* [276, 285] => 7.93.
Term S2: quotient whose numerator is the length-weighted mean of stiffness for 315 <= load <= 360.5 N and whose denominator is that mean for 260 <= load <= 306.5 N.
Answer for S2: 1.31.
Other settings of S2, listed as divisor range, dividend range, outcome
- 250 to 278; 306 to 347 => 1.18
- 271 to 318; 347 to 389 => 1.27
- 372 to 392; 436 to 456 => 1.05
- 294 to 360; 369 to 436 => 1.11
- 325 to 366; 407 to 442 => 1.09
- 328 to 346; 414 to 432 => 1.09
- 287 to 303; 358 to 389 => 1.65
